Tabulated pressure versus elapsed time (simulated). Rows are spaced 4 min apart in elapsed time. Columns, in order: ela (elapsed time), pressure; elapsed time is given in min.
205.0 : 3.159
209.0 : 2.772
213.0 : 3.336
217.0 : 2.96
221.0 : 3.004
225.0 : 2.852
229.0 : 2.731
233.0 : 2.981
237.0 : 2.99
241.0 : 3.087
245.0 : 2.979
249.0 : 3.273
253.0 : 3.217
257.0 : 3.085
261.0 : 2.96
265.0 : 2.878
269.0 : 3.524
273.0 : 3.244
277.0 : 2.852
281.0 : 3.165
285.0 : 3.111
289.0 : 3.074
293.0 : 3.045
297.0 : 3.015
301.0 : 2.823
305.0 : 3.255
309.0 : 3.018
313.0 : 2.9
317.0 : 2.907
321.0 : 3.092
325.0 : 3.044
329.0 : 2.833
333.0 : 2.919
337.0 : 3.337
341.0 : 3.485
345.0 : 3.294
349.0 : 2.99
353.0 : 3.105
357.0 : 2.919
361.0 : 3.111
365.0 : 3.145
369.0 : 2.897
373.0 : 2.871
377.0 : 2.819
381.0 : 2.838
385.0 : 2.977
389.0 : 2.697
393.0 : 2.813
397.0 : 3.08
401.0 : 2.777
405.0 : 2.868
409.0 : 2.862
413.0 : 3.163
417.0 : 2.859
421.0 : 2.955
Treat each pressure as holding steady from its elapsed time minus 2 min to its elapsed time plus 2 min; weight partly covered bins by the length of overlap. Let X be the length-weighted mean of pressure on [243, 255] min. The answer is 3.16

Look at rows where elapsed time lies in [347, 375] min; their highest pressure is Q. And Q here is 3.145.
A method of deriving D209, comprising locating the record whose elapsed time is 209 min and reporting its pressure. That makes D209 2.772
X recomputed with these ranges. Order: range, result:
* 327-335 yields 2.88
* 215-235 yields 2.91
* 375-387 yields 2.88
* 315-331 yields 2.97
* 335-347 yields 3.37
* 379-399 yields 2.88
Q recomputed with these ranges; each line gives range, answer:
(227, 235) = 2.981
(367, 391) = 2.977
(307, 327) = 3.092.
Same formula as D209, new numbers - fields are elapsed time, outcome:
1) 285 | 3.111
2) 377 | 2.819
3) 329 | 2.833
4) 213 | 3.336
